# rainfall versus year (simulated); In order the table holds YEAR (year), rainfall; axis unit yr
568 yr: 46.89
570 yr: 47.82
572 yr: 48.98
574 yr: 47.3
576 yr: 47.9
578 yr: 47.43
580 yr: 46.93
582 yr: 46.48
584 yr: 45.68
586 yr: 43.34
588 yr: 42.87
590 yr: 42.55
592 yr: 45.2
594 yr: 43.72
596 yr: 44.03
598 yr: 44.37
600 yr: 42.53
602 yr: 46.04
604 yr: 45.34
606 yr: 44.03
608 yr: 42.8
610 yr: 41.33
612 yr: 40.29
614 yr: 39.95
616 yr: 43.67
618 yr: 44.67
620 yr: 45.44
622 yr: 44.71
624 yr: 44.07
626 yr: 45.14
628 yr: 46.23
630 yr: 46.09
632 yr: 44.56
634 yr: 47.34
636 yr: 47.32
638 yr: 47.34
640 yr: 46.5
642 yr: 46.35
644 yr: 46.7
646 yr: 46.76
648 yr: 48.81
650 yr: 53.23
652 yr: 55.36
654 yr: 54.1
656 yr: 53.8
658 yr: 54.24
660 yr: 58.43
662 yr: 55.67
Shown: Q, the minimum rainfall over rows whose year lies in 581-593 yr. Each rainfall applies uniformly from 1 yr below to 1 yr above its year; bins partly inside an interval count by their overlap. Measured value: 42.55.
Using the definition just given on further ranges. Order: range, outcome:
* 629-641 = 44.56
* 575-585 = 45.68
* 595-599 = 44.03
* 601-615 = 39.95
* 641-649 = 46.35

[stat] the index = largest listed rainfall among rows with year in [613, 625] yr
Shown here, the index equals 45.44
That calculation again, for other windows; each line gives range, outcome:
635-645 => 47.34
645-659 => 55.36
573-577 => 47.9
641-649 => 48.81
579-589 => 46.93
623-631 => 46.23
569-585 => 48.98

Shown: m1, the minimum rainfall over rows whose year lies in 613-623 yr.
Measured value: 39.95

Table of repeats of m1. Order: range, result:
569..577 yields 47.3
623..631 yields 44.07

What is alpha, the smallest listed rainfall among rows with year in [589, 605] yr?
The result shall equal 42.53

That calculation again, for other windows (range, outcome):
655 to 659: 53.8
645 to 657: 46.76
